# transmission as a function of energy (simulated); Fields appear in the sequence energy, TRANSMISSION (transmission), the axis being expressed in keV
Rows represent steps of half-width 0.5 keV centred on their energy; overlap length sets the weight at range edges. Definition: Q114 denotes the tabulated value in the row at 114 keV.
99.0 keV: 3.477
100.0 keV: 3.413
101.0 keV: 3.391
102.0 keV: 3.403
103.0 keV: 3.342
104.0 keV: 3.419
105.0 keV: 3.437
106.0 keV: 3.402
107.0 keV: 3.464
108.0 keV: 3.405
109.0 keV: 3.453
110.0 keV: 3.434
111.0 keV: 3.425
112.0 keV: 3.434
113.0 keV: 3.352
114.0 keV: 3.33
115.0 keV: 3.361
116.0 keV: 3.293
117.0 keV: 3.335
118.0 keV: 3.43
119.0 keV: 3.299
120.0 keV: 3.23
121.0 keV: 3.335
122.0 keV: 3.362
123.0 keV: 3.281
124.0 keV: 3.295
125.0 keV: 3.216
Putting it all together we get 3.33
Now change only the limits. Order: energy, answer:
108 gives 3.405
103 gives 3.342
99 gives 3.477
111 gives 3.425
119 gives 3.299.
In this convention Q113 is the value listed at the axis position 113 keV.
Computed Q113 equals 3.352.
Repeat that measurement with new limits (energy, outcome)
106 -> 3.402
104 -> 3.419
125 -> 3.216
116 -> 3.293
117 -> 3.335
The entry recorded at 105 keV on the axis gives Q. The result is 3.437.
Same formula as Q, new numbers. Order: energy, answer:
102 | 3.403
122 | 3.362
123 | 3.281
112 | 3.434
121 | 3.335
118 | 3.43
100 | 3.413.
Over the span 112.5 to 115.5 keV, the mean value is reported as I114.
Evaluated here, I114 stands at 3.35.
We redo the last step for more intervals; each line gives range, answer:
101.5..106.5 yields 3.4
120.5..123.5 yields 3.33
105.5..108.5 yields 3.42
